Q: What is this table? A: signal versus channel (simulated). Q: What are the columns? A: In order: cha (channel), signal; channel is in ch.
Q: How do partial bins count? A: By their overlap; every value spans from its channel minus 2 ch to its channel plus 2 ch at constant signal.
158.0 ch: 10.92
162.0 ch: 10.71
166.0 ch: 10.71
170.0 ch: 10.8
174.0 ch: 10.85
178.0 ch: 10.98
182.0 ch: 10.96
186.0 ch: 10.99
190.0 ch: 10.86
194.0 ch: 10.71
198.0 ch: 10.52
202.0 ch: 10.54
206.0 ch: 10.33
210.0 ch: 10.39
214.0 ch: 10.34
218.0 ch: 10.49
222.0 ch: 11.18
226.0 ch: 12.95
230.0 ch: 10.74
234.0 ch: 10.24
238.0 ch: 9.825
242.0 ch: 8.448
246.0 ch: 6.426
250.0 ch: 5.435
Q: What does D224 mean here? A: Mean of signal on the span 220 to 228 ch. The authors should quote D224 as 12.1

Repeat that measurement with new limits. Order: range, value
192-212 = 10.5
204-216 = 10.4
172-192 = 10.9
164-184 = 10.9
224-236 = 11.3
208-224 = 10.6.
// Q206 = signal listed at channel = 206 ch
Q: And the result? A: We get 10.33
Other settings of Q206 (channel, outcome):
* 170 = 10.8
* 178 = 10.98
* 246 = 6.426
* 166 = 10.71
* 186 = 10.99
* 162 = 10.71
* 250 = 5.435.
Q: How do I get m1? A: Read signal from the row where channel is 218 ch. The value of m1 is 10.49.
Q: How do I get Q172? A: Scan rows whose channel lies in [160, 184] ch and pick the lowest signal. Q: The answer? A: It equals 10.71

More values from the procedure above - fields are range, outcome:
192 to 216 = 10.33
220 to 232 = 10.74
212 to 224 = 10.34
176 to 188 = 10.96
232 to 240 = 9.825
